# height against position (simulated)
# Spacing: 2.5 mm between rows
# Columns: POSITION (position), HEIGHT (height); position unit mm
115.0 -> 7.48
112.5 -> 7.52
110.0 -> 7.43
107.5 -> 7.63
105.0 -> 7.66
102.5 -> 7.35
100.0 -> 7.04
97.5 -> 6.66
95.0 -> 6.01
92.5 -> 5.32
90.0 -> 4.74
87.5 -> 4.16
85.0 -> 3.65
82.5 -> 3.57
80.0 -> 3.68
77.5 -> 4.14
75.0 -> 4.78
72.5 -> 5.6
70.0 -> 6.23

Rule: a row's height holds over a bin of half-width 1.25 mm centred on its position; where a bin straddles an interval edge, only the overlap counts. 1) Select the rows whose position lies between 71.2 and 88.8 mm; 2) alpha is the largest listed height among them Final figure 5.6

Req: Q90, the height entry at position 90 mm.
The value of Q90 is 4.74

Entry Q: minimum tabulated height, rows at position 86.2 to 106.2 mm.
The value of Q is 4.16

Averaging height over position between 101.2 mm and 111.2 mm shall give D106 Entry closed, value 7.52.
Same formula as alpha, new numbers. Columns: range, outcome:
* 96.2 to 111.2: 7.66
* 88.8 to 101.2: 7.04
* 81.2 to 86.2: 3.65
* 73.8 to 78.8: 4.78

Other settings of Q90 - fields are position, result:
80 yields 3.68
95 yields 6.01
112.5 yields 7.52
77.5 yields 4.14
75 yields 4.78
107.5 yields 7.63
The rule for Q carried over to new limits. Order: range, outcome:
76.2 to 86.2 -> 3.57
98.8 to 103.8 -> 7.04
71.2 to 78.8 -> 4.14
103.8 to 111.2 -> 7.43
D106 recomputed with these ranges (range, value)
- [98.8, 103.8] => 7.2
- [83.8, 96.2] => 4.78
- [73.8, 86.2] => 3.96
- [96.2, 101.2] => 6.84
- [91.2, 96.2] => 5.65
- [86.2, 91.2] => 4.44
